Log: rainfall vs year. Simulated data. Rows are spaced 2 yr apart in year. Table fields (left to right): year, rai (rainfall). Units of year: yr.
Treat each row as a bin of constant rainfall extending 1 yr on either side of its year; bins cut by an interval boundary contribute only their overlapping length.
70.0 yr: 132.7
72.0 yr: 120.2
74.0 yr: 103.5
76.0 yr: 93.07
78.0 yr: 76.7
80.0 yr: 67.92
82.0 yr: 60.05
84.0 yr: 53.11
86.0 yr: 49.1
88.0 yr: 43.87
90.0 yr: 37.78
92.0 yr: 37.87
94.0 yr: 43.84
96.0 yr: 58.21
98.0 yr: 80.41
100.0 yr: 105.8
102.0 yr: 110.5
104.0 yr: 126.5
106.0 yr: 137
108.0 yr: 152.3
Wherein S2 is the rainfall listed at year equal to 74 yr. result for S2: 103.5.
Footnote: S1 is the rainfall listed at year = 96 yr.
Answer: 58.21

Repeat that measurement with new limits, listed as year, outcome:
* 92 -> 37.87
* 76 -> 93.07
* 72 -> 120.2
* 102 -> 110.5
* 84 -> 53.11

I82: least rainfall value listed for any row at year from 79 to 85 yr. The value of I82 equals 53.11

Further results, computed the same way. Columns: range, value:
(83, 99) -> 37.78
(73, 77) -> 93.07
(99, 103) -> 105.8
